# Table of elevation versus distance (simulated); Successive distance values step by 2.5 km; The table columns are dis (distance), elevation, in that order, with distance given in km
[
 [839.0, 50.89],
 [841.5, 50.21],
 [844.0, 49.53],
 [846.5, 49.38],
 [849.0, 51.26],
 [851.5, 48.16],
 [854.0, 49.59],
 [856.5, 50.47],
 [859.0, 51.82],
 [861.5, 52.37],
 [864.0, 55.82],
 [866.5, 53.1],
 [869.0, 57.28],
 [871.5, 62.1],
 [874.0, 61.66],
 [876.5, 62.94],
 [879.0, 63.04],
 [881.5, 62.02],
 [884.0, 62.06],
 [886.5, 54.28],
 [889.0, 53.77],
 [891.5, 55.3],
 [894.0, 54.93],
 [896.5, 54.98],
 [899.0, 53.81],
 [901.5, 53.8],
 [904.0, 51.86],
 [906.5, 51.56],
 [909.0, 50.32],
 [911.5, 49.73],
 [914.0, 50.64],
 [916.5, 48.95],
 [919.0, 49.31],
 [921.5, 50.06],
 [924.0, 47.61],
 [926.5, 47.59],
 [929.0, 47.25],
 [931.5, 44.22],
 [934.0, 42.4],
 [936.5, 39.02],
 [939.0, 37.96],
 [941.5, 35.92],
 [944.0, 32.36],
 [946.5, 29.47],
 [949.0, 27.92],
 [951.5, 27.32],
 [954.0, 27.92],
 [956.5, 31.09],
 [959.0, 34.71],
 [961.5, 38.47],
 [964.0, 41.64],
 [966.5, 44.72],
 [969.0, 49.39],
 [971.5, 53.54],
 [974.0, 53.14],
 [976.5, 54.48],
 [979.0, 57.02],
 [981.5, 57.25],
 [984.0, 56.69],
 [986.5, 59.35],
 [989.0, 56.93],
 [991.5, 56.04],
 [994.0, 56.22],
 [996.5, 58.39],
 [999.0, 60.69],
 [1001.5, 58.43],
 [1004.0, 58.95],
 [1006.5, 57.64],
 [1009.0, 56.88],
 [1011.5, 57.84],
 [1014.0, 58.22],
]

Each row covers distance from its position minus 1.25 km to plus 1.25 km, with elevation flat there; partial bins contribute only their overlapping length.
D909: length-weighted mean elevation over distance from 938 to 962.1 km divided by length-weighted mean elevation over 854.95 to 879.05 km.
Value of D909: 0.57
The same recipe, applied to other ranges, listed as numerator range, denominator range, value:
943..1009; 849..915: 0.87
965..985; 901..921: 1.05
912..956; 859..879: 0.70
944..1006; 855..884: 0.83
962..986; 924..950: 1.33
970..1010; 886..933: 1.12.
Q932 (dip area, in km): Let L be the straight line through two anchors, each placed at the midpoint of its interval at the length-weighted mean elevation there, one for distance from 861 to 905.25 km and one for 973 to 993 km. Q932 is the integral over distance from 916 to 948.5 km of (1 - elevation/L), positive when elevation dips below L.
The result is 8.4 km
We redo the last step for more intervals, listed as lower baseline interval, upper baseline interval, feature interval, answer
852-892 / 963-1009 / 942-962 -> 8.8 km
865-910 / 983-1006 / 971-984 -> 0.5 km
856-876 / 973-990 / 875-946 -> 7.7 km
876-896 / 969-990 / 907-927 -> 2.8 km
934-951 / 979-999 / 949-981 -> 2.5 km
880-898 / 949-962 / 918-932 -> -1.6 km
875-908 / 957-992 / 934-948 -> 4.6 km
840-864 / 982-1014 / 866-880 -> -2.4 km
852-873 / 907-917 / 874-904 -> -3.1 km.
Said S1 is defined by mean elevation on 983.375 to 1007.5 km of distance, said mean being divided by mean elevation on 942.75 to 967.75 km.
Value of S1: 1.7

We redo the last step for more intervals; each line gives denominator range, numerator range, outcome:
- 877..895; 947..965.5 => 0.56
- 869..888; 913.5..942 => 0.74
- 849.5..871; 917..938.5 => 0.87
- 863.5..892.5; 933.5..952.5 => 0.58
